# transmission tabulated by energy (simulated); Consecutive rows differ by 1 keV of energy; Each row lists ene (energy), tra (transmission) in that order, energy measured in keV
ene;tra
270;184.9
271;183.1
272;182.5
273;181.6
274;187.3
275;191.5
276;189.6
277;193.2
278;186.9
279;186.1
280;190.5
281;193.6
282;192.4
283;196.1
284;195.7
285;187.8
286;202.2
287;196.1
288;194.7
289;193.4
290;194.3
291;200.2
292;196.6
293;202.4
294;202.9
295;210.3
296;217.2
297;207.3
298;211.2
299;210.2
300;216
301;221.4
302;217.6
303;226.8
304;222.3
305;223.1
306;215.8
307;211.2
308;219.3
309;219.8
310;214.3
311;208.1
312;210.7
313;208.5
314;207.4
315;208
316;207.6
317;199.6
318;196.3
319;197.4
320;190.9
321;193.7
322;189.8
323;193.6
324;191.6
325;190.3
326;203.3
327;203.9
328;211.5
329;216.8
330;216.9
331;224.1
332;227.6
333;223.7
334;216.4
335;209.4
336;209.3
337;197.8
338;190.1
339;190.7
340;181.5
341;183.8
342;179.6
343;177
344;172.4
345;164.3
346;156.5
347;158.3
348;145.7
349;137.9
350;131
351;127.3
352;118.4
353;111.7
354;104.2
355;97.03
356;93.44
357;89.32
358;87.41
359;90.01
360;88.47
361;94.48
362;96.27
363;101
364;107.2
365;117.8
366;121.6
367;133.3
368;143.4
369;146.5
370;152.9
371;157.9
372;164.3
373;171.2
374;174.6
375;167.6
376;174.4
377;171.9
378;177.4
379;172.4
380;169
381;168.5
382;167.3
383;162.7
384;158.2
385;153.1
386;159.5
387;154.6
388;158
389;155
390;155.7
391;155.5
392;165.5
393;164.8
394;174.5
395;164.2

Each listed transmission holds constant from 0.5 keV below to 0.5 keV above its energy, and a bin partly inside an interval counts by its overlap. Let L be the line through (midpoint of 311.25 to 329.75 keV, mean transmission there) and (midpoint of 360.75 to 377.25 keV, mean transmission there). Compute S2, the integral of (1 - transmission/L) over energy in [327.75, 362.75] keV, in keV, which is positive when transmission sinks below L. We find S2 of 3.4 keV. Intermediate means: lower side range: 201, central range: 157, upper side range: 141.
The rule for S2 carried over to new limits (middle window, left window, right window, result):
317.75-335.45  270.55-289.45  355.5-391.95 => -4.15 keV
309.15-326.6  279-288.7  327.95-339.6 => 0.37 keV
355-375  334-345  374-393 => 5.82 keV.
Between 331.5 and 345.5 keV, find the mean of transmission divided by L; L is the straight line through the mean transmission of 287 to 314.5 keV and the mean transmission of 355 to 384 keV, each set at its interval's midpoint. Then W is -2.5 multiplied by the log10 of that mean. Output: -0.14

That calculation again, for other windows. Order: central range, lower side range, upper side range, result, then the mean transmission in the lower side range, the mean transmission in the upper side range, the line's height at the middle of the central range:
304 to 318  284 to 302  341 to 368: -0.171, 204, 125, 181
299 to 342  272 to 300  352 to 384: -0.211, 197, 135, 171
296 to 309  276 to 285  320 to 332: -0.103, 191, 204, 197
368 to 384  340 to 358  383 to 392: -0.097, 138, 157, 151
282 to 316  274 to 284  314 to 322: -0.068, 191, 199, 195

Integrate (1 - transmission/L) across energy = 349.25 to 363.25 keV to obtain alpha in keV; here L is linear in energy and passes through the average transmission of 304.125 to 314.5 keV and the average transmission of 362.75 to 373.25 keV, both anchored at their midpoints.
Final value 4.6 keV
